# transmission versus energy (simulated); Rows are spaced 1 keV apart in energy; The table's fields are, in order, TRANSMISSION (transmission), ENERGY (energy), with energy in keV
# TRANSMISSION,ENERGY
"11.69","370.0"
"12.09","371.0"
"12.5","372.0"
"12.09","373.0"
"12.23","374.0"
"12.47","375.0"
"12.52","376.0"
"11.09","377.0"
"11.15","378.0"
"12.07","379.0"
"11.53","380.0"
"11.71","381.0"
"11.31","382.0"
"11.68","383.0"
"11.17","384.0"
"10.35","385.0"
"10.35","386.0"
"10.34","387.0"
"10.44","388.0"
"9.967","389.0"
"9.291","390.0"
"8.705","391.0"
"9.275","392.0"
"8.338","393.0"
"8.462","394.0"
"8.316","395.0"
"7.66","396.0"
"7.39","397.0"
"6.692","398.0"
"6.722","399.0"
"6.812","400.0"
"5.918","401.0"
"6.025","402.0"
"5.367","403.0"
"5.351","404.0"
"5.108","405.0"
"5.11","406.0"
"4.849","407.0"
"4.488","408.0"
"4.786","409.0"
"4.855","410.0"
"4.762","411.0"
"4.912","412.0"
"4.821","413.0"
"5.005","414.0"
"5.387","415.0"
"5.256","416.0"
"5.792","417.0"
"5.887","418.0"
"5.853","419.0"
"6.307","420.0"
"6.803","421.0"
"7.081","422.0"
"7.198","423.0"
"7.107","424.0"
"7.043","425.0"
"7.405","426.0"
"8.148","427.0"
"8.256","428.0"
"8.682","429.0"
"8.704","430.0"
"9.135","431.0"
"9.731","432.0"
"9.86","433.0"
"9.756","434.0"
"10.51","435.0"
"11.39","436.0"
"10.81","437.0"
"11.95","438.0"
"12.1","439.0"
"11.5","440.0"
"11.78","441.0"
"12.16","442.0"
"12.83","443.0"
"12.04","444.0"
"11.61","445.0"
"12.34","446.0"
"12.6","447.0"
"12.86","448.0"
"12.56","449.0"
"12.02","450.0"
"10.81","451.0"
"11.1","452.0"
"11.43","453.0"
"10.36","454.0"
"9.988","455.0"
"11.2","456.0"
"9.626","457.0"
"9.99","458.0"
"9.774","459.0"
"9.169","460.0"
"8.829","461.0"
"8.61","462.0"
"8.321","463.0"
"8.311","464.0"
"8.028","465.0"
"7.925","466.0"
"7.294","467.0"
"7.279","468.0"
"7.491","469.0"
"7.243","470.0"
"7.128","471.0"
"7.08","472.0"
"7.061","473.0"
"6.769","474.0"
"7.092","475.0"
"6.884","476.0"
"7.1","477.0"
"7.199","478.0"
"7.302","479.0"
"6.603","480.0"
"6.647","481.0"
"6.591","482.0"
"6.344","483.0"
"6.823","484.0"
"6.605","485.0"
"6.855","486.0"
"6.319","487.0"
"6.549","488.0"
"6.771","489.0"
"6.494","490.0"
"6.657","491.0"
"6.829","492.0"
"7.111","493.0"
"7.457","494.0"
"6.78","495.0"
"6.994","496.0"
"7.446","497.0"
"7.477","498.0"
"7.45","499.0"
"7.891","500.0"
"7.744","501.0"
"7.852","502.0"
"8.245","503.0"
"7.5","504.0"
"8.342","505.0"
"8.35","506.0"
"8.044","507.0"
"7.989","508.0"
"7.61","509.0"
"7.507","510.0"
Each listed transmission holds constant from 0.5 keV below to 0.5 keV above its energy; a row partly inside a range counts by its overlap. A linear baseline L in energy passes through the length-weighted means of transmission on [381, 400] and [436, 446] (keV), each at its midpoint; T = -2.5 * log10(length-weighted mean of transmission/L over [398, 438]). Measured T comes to 0.48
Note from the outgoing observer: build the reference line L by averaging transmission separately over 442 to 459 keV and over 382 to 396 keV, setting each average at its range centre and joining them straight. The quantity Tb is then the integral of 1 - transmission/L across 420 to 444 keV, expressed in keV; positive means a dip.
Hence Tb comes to 3.1 keV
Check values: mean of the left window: 9.73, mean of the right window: 11.4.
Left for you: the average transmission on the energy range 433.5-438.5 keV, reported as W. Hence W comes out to 10.9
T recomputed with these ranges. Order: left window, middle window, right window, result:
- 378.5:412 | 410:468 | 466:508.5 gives -0.195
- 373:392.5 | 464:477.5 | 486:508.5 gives 0.127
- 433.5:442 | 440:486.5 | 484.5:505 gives 0.059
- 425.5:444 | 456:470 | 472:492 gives -0.044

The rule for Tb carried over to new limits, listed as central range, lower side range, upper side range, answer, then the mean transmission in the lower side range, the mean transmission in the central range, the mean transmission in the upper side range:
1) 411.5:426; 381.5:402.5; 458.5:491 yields 3.9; 8.82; 6.08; 7.32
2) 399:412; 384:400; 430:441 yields 5.6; 8.83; 5.33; 10.6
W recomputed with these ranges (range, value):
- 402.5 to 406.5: 5.23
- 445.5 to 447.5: 12.5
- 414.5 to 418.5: 5.58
